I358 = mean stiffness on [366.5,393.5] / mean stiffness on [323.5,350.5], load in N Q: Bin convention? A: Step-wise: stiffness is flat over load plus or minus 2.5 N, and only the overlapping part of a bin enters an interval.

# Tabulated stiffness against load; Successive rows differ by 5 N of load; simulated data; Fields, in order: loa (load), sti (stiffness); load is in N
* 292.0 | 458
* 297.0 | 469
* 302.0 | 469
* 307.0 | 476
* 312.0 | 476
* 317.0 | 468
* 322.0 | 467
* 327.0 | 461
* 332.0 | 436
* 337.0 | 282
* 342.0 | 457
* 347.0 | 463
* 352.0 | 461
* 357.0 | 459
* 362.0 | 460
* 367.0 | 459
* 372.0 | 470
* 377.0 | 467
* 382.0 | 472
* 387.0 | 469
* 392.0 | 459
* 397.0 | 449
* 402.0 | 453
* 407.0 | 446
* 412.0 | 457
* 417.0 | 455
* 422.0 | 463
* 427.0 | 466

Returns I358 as 1.10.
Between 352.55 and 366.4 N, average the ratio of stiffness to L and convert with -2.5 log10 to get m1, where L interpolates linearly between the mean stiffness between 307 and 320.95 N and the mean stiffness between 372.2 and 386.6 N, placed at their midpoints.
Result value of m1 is 0.02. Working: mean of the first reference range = 472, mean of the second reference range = 470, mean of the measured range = 460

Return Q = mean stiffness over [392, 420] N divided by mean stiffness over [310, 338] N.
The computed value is 1.03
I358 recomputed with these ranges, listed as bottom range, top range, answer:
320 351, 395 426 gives 1.06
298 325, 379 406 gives 0.98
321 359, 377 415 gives 1.06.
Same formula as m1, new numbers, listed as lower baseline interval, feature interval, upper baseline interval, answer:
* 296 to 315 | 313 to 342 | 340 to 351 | 0.09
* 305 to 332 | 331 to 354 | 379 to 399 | 0.12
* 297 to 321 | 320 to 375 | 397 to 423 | 0.05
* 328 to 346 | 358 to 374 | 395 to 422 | -0.10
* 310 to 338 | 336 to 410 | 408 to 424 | -0.01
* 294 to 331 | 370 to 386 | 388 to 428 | -0.02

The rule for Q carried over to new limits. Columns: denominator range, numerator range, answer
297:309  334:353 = 0.88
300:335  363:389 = 1.01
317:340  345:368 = 1.10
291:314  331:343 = 0.80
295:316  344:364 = 0.98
